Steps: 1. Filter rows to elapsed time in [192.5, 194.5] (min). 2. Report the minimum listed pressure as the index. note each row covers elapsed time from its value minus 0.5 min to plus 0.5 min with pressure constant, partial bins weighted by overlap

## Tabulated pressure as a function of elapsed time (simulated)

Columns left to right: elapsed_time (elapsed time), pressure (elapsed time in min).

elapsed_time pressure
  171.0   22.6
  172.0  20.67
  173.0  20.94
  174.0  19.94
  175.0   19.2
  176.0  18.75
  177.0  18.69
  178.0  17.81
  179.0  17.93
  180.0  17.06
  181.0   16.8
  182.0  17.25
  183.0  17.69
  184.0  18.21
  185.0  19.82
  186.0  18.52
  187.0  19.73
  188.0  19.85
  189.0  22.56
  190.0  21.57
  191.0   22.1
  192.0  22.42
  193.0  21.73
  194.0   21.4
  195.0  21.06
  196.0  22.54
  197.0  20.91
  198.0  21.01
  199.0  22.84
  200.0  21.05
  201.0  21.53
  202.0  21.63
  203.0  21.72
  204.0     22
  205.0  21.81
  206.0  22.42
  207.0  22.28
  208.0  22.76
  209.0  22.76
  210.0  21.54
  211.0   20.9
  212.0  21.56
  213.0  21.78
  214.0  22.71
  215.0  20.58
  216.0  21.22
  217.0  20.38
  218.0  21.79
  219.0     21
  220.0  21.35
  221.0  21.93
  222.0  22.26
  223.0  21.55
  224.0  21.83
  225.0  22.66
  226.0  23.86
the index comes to 21.4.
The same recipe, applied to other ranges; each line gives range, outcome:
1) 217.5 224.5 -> 21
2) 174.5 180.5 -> 17.06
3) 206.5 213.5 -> 20.9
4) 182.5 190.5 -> 17.69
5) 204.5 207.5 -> 21.81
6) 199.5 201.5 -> 21.05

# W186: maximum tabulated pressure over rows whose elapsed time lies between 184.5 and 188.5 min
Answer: 19.85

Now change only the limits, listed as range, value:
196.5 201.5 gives 22.84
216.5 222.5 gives 22.26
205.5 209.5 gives 22.76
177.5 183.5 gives 17.93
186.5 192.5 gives 22.56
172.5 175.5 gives 20.94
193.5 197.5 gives 22.54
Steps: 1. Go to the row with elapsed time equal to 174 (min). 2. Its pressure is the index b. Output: 19.94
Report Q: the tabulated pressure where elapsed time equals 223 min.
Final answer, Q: 21.55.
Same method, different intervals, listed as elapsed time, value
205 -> 21.81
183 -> 17.69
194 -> 21.4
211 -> 20.9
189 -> 22.56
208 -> 22.76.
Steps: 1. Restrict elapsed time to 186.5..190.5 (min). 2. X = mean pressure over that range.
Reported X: 20.9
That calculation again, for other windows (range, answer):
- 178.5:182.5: 17.3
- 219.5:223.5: 21.8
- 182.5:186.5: 18.6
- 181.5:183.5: 17.5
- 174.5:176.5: 19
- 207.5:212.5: 21.9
